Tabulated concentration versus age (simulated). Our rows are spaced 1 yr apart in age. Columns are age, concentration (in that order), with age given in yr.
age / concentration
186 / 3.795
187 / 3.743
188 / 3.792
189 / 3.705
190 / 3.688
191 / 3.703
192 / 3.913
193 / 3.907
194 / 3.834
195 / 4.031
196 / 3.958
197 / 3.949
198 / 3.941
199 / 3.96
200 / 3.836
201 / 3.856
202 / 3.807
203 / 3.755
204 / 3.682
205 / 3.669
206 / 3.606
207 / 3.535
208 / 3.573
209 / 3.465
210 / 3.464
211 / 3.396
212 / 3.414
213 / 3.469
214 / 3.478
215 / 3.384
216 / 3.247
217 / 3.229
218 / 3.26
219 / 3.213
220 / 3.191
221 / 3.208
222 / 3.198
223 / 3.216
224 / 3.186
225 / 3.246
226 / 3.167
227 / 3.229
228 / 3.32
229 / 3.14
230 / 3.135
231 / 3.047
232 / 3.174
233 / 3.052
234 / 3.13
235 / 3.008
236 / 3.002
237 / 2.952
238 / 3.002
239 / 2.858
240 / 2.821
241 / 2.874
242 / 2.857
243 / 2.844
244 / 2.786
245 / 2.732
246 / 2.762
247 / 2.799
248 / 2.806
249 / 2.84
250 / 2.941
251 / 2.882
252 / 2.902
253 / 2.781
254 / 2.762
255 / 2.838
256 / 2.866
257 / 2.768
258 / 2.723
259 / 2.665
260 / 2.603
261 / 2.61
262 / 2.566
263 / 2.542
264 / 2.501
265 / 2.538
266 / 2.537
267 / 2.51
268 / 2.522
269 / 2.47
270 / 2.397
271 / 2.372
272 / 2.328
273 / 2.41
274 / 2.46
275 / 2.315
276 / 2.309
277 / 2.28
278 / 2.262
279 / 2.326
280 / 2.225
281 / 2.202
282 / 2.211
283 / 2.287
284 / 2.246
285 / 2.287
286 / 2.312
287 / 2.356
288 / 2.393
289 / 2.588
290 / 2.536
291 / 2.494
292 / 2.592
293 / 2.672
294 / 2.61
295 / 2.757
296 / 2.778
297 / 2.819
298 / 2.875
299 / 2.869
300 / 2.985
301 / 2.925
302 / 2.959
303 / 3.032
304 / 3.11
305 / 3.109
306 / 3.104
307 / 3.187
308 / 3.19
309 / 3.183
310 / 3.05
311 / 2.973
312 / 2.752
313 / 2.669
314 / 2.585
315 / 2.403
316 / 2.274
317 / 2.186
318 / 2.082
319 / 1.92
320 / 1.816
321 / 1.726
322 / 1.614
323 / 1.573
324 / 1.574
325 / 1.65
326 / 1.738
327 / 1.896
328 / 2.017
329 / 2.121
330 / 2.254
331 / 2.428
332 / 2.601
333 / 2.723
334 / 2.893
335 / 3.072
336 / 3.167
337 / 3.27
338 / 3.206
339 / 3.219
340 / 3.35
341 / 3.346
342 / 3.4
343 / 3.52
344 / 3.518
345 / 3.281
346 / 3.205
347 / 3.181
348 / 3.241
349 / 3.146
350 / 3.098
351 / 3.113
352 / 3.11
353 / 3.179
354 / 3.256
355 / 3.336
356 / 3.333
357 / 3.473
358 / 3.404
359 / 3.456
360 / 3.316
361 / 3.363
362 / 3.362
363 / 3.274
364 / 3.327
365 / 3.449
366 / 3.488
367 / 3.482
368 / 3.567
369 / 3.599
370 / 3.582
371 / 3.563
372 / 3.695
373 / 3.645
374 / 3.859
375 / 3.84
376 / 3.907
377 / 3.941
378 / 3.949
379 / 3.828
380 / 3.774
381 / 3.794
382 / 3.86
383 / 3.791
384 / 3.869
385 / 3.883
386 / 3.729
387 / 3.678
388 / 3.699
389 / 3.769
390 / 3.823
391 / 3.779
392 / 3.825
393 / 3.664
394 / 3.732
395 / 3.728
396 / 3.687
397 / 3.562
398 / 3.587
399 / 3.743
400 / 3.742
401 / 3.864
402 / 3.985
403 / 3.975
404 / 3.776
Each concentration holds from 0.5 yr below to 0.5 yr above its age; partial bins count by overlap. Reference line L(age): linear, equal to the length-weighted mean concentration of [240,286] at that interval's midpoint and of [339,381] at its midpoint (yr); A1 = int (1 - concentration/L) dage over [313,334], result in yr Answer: 6.9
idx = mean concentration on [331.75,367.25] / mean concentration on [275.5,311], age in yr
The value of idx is 1.22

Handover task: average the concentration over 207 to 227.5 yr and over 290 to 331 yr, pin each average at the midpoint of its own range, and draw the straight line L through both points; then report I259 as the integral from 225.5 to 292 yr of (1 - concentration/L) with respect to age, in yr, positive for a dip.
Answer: 6.5 yr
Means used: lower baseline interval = 3.32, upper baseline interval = 2.5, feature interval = 2.67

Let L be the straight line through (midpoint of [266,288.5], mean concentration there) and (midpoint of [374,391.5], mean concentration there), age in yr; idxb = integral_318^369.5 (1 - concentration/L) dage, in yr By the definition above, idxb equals 6.2 yr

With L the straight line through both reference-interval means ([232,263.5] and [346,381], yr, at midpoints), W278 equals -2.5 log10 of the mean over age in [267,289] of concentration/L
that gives 0.27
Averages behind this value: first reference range 2.83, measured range 2.34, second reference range 3.48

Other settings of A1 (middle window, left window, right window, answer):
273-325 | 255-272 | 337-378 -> 6.93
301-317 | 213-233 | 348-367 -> 1.93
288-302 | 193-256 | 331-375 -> 2.39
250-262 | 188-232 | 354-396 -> 2.66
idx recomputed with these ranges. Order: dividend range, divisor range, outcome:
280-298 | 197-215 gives 0.68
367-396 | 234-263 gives 1.33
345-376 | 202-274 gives 1.14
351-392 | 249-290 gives 1.44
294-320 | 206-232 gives 0.84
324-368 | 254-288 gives 1.24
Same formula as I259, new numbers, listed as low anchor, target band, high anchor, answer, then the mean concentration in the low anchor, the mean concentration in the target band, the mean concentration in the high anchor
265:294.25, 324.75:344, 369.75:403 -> 2.18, 2.4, 2.76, 3.77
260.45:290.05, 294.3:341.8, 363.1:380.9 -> 5.15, 2.39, 2.62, 3.67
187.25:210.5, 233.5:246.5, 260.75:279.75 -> 0.44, 3.77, 2.89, 2.43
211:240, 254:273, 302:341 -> 2.34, 3.18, 2.58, 2.56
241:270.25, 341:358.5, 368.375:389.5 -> 1.17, 2.71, 3.28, 3.77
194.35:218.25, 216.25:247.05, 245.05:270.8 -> 1.03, 3.63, 3.06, 2.68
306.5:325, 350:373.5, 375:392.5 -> -0.39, 2.36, 3.4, 3.82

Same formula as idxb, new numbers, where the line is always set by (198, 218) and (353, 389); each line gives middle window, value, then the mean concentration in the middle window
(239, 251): 2.52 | 2.83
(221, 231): 1.06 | 3.2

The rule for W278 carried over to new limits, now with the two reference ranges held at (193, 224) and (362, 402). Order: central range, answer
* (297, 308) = 0.20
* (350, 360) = 0.12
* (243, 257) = 0.26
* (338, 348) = 0.11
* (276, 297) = 0.44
